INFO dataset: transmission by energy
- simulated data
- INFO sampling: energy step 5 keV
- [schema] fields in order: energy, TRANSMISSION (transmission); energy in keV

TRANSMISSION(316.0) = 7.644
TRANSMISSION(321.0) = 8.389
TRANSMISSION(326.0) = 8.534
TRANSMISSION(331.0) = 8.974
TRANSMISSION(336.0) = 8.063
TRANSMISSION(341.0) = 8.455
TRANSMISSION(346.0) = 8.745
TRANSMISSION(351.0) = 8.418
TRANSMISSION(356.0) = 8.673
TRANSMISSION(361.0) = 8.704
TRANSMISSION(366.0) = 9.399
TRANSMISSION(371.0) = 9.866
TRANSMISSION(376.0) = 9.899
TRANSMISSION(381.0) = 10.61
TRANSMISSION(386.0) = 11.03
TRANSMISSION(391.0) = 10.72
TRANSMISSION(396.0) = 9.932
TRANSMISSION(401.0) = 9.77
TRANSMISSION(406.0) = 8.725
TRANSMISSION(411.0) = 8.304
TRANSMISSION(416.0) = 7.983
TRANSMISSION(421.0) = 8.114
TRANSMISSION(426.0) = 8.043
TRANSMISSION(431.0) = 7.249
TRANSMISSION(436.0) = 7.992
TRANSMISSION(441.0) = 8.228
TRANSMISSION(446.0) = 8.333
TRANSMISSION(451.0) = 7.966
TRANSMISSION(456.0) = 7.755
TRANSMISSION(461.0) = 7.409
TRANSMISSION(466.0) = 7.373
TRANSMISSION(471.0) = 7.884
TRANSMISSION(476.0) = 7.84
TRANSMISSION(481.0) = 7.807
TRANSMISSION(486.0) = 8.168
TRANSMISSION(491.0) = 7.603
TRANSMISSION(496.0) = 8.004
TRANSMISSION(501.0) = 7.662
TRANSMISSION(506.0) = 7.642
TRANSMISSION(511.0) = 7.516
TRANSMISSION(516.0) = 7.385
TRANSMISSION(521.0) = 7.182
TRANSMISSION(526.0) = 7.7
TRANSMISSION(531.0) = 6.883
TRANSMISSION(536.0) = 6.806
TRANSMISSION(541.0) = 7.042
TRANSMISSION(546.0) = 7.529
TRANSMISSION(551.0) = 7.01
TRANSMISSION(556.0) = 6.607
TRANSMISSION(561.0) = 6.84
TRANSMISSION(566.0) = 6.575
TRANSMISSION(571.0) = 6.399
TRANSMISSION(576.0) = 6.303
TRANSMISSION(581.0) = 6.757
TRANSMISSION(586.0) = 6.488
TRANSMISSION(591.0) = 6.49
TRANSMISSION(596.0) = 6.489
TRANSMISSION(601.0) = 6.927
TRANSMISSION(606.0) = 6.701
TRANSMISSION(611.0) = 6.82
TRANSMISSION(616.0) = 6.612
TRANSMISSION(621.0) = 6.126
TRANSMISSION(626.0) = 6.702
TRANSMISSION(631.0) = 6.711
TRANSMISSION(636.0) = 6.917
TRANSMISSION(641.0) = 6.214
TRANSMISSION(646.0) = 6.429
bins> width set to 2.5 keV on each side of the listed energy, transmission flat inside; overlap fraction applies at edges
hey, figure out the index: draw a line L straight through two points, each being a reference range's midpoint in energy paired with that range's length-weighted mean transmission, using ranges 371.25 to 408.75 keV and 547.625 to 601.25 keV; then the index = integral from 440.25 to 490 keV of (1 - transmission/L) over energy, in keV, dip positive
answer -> 4.6 keV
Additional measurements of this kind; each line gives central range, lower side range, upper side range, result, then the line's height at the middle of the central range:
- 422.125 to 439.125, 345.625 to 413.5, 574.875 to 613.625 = 2.0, 8.82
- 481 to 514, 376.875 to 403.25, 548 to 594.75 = 1.6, 8.15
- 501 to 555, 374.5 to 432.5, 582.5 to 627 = 2.3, 7.6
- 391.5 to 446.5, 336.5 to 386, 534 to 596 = 0.2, 8.53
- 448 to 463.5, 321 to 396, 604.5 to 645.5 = 1.1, 8.3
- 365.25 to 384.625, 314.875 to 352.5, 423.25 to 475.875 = -4.3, 8.21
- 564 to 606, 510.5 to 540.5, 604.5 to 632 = 1.6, 6.82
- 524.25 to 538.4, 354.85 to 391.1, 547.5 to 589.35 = 0.3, 7.25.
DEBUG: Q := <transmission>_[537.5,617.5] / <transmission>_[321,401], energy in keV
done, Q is 0.7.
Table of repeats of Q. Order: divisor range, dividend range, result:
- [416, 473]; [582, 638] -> 0.84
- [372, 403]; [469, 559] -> 0.72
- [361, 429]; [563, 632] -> 0.70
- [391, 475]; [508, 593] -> 0.84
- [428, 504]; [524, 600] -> 0.87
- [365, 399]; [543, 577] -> 0.66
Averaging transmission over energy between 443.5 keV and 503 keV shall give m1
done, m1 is 7.82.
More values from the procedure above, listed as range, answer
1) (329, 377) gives 8.89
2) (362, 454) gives 9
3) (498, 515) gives 7.6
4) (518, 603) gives 6.83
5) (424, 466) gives 7.84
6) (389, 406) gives 9.92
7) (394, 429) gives 8.66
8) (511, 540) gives 7.21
